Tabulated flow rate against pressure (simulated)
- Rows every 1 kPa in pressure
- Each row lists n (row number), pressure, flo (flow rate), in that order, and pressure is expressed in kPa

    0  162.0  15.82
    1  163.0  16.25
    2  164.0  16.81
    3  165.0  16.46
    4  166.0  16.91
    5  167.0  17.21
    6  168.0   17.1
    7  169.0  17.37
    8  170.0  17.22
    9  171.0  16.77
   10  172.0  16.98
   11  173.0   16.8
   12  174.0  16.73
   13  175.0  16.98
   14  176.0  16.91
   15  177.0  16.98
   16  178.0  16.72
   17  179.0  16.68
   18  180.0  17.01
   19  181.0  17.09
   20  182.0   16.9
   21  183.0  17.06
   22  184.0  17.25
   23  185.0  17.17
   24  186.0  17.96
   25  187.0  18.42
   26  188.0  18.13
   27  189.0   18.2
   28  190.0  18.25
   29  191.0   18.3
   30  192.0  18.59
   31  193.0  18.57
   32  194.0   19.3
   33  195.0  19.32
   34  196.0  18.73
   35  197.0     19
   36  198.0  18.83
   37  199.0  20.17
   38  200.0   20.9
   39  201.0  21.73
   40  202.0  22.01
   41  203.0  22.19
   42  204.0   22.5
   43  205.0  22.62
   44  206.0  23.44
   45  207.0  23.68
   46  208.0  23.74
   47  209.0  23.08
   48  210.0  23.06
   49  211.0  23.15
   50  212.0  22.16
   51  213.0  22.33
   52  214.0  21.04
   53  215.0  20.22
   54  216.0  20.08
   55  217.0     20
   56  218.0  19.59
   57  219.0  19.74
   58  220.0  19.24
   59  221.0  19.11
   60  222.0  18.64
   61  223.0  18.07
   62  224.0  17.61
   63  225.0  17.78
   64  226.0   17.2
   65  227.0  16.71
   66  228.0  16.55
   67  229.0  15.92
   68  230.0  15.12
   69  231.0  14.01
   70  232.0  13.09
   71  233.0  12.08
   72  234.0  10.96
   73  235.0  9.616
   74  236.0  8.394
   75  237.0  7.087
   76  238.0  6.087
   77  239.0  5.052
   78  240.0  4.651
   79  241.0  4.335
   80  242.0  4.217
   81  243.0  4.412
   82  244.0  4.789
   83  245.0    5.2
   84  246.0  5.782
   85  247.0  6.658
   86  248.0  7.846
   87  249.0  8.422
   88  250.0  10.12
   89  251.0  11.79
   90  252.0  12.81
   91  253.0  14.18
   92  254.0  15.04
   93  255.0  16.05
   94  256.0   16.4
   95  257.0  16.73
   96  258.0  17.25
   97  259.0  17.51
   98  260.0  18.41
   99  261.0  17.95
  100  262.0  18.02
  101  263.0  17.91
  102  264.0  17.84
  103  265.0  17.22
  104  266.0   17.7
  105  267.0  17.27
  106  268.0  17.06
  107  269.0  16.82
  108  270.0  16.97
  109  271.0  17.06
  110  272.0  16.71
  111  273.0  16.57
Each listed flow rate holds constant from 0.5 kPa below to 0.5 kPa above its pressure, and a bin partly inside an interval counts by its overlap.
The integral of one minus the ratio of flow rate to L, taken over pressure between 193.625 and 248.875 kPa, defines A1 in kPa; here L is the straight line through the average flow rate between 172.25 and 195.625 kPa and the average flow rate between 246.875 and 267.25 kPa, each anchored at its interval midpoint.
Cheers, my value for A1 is 1.9 kPa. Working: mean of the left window 17.6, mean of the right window 15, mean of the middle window 15.9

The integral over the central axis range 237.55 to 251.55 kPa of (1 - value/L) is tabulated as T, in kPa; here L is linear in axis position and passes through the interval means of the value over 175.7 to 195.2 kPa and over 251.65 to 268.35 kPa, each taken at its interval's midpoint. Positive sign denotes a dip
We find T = 8.72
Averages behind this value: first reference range 17.7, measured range 6.41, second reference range 16.8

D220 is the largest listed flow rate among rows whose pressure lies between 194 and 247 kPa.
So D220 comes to 23.74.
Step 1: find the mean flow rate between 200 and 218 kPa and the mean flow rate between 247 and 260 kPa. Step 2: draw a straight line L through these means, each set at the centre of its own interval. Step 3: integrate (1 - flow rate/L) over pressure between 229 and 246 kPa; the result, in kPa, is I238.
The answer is 8.77 kPa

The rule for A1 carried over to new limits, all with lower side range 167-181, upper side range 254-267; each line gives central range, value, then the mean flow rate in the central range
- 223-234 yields 1.1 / 15.5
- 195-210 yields -4.0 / 21.6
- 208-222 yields -3.2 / 21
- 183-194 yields -0.7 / 18.1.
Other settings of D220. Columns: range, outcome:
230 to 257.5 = 16.73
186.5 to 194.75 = 19.3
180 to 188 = 18.42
